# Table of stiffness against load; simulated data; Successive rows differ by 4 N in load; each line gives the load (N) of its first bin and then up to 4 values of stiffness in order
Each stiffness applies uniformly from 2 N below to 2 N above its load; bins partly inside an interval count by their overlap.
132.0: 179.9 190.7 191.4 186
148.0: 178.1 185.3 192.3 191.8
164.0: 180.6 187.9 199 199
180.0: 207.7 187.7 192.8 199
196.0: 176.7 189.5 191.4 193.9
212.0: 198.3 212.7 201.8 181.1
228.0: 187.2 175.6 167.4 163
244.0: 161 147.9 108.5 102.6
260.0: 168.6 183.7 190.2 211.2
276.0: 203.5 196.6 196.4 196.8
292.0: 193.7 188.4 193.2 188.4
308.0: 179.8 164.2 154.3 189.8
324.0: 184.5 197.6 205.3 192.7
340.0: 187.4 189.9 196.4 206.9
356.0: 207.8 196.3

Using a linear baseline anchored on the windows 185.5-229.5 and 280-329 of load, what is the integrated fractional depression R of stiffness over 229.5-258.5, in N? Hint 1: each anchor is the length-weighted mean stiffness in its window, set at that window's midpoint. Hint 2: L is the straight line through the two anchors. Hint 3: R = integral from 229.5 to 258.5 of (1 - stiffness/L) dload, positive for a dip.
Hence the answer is 6.5 N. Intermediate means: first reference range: 193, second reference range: 186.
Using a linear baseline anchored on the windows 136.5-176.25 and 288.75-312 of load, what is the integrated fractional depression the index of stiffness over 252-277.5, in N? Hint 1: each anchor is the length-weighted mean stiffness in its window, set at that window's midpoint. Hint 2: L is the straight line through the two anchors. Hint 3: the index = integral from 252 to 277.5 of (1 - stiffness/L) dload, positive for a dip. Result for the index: 2.3 N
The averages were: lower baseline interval 189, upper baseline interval 187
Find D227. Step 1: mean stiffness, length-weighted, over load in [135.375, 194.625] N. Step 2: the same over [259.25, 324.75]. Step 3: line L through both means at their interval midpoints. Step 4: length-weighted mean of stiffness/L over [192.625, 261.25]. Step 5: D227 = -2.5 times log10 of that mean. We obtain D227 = 0.10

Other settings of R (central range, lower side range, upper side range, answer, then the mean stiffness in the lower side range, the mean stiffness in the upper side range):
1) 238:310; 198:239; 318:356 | 5.9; 189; 195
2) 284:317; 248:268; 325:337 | -1.6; 146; 198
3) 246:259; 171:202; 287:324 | 4.5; 194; 183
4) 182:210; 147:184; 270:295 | 0.5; 191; 199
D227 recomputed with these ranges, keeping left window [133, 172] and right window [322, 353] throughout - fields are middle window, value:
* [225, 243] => 0.11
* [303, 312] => 0.08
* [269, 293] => -0.04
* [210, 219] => -0.08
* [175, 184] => -0.07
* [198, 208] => -0.01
